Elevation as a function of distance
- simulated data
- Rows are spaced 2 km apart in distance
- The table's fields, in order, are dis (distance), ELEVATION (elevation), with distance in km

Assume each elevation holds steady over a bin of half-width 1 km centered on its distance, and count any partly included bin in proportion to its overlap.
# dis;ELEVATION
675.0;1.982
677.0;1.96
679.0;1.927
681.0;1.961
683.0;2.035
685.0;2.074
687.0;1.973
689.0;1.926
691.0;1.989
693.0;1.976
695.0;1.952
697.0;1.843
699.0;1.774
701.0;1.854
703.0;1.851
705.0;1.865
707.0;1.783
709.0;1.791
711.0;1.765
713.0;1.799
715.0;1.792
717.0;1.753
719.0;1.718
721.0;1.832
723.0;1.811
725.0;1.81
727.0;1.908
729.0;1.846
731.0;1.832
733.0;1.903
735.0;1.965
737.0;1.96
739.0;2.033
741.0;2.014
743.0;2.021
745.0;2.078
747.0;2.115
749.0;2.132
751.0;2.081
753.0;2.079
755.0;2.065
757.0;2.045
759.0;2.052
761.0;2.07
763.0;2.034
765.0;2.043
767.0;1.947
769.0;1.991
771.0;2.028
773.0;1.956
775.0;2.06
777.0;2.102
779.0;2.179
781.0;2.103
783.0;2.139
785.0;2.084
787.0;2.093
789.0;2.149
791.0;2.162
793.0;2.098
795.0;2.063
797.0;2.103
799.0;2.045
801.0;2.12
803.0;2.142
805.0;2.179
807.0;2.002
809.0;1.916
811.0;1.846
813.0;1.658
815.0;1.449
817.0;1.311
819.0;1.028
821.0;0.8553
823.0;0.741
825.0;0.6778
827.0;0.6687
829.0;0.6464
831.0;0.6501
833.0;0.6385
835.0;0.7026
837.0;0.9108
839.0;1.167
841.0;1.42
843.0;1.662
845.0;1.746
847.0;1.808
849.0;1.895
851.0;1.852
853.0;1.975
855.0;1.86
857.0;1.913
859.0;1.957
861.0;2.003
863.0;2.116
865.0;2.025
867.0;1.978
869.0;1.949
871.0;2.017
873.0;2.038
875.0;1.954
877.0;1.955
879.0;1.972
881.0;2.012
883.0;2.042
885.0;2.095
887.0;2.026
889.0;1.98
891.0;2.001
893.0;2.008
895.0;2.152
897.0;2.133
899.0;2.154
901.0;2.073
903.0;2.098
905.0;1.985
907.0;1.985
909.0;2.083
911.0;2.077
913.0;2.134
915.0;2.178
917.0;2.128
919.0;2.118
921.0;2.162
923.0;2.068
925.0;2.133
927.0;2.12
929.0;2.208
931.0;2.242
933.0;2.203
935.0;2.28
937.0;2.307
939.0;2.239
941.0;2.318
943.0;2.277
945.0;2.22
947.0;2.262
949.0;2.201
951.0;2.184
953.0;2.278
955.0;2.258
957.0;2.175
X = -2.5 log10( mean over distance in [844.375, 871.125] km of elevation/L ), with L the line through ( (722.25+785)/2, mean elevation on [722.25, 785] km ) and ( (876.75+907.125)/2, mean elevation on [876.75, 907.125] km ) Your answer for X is 0.06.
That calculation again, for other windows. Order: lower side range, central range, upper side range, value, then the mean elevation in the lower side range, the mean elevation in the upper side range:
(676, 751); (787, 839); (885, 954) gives 0.34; 1.91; 2.15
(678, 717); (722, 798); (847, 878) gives -0.06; 1.89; 1.96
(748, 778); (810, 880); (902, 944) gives 0.36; 2.05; 2.16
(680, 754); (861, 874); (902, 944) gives 0.04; 1.92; 2.16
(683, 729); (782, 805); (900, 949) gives -0.07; 1.86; 2.16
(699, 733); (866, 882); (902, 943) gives 0.05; 1.81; 2.16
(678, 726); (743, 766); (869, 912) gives -0.08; 1.87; 2.04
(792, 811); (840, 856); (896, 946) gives 0.18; 2.06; 2.16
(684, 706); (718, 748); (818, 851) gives -0.14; 1.92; 1.1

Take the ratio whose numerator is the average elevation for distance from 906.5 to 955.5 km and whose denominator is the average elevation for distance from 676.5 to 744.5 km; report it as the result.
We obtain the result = 1.16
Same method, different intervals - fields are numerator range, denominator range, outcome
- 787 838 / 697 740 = 0.81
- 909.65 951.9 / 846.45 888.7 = 1.11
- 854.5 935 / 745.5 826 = 1.09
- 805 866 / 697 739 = 0.79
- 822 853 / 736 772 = 0.57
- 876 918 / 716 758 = 1.06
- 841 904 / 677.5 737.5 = 1.05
